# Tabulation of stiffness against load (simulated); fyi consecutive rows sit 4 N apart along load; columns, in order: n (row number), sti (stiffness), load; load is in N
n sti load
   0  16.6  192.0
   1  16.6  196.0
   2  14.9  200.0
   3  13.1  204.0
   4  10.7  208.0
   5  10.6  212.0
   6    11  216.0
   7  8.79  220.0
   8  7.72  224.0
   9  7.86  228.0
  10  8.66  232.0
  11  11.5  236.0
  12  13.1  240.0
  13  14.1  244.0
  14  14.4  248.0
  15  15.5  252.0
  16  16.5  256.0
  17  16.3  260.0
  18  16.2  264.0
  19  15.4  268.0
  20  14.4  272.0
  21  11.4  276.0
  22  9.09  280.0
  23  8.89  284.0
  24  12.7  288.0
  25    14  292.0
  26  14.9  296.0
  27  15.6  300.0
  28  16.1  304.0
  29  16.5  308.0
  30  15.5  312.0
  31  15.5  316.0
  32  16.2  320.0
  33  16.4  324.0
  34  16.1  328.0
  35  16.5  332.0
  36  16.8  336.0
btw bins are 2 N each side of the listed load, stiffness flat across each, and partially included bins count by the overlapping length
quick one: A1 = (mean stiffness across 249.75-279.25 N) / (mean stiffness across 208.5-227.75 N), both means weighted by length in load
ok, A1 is 1.57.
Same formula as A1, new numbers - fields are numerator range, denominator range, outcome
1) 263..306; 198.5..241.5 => 1.26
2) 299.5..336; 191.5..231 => 1.40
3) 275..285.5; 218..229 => 1.19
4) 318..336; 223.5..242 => 1.65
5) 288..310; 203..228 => 1.52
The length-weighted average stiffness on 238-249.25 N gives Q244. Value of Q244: 13.8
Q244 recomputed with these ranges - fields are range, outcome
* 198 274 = 12.7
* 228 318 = 13.8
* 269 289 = 11.4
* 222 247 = 10.6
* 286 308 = 14.8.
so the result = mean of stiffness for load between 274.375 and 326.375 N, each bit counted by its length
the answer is 14.1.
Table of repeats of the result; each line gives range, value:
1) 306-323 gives 16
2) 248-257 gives 15.6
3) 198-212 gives 12.6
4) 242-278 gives 14.9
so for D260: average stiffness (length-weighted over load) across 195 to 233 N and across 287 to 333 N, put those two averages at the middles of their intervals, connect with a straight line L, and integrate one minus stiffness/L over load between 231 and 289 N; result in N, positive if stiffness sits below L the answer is -1.1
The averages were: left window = 10.9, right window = 15.5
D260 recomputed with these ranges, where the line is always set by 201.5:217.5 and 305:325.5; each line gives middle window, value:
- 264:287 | 3.2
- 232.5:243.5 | 0.6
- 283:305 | 1.9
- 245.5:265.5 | -3.4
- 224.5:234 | 3.2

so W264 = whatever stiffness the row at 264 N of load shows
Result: 16.2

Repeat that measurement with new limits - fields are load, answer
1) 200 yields 14.9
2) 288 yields 12.7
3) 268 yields 15.4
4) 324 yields 16.4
